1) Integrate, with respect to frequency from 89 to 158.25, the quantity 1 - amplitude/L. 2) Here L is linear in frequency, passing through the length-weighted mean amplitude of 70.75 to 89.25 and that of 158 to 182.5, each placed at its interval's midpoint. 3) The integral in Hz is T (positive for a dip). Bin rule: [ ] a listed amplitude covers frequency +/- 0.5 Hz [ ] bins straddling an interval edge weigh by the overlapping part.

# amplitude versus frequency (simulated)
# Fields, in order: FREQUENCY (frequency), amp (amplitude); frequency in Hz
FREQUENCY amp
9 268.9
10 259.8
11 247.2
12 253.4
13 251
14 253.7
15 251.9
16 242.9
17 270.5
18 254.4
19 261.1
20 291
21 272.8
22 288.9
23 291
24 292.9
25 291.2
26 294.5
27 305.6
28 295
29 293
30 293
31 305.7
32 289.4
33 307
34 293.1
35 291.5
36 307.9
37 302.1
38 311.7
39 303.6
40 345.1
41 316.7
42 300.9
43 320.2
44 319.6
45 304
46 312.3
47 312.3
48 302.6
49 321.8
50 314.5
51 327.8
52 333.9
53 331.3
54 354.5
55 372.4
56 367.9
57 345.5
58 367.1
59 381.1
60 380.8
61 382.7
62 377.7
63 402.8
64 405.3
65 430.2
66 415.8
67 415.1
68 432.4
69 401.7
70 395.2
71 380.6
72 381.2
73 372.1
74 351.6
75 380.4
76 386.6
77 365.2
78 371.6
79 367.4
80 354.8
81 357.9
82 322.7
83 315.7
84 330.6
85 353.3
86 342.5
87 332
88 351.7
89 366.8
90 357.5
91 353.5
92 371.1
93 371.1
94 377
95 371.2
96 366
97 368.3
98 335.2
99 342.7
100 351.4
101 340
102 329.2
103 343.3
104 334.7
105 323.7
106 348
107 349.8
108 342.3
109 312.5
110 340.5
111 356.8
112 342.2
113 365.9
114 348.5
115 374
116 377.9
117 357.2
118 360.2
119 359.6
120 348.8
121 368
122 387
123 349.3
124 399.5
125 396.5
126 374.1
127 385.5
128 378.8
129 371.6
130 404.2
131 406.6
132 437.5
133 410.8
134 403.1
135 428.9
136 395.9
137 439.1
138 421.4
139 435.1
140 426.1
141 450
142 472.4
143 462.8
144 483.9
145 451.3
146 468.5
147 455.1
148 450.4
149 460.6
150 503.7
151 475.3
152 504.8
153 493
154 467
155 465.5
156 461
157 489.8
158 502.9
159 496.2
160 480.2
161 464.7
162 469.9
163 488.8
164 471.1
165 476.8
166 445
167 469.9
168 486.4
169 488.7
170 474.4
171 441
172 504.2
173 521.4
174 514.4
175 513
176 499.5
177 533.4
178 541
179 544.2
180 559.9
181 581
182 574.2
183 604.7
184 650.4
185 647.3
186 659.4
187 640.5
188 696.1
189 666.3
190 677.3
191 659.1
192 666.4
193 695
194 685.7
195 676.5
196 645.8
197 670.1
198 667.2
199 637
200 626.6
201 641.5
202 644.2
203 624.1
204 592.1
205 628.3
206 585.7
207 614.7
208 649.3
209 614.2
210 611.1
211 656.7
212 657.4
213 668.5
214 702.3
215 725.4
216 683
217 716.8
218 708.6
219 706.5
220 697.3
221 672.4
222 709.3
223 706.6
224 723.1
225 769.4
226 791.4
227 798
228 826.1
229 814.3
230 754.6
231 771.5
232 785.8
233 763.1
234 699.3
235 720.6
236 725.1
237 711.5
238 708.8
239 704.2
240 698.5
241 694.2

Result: 5.0 Hz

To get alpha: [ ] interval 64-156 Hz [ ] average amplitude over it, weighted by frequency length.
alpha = 388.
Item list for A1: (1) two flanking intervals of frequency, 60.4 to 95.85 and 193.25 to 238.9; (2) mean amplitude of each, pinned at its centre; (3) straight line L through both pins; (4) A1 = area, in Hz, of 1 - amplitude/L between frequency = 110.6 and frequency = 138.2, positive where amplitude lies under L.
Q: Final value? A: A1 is 5.57 Hz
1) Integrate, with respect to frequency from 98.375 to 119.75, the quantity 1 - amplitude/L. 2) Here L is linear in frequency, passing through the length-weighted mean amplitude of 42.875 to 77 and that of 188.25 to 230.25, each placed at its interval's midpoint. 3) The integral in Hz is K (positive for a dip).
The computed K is 5.5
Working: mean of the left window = 365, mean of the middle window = 348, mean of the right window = 682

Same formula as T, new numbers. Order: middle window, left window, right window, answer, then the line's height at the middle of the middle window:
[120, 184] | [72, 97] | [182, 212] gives 8.2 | 530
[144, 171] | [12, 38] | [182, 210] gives 4.2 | 564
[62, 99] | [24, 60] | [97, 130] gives -3.5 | 339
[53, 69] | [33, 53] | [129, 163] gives -2.3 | 338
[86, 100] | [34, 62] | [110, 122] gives -0.3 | 350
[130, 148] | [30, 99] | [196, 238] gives 2.8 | 518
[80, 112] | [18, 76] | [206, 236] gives 6.8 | 442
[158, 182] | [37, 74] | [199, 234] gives 3.9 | 597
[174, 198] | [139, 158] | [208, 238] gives -1.0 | 595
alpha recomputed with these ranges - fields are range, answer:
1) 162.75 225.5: 615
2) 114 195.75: 486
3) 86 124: 354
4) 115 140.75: 393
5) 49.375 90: 368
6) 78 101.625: 352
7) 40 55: 322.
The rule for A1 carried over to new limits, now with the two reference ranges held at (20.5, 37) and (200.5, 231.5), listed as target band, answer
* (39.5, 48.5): 0.3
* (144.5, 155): 1.5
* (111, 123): 3.0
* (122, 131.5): 2.2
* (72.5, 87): 1.7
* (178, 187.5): 0.3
